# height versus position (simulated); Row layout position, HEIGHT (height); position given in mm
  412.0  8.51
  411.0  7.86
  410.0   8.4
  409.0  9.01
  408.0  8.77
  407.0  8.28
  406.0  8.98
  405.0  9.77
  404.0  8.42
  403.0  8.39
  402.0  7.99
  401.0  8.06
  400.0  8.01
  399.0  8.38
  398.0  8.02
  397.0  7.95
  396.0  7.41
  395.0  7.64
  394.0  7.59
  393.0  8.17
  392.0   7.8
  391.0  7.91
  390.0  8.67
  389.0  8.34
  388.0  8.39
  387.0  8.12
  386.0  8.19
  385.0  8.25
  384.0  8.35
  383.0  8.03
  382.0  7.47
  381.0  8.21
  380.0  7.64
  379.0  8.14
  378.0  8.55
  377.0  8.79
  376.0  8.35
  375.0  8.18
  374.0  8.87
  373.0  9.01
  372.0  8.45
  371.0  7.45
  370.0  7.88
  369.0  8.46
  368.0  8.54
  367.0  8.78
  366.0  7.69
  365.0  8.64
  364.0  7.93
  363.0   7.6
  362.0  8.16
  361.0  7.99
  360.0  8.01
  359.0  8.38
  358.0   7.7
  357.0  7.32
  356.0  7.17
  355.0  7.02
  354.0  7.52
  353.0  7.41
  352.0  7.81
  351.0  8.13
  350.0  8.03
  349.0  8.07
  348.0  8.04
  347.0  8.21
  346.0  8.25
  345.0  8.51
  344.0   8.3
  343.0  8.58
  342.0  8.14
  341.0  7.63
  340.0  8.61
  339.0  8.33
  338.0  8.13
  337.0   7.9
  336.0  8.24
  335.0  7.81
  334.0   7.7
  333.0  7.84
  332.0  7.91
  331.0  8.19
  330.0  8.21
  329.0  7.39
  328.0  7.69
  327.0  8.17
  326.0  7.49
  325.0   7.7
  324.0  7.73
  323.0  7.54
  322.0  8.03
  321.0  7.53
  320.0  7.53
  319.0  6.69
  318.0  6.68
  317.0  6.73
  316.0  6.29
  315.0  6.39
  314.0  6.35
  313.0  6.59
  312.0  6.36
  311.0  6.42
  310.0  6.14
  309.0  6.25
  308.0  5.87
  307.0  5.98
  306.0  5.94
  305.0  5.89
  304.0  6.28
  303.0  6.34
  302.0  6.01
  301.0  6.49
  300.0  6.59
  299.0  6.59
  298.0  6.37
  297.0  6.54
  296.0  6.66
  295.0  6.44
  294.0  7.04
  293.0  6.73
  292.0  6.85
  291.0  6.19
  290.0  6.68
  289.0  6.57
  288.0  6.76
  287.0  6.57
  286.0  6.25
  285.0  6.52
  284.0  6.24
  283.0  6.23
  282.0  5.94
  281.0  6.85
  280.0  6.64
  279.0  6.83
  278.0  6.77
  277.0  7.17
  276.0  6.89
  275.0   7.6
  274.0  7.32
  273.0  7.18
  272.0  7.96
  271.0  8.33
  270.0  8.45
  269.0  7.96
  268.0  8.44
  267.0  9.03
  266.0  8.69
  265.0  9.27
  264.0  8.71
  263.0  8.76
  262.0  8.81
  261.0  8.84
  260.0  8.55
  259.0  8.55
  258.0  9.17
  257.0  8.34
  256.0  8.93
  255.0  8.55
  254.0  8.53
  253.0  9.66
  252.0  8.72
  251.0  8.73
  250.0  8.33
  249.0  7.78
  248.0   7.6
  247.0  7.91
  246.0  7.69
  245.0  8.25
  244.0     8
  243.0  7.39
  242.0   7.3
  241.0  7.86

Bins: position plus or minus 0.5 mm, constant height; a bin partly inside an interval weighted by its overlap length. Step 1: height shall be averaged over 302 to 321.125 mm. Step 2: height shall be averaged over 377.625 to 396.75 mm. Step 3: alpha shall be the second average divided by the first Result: 1.26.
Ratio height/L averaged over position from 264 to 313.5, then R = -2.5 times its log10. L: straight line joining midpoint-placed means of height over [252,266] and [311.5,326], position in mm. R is 0.157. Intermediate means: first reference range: 8.81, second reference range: 7.03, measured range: 6.87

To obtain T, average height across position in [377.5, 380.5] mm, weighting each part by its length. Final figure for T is 8.11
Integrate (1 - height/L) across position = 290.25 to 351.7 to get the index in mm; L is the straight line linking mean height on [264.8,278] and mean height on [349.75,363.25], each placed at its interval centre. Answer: 4.6 mm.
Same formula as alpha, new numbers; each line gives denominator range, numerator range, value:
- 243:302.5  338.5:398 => 1.07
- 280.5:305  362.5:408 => 1.27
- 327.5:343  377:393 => 1.02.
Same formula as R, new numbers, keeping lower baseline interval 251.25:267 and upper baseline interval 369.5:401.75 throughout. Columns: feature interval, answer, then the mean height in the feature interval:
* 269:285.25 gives 0.224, 7.09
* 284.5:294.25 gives 0.293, 6.61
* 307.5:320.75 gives 0.293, 6.5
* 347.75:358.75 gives 0.087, 7.66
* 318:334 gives 0.104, 7.68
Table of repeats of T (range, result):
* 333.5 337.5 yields 7.91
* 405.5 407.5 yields 8.63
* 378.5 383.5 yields 7.9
